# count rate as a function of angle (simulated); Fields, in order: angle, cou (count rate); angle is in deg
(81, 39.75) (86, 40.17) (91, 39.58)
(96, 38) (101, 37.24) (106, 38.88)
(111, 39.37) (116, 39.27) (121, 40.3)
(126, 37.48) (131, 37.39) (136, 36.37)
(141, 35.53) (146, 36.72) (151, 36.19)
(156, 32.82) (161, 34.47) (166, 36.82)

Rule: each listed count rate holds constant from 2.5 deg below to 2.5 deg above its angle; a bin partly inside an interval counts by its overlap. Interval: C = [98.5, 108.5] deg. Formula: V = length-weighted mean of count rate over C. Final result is 38.1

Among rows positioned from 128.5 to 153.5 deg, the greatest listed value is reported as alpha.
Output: 37.39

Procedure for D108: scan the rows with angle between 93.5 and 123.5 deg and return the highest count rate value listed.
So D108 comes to 40.3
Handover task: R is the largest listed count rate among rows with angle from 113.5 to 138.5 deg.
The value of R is 40.3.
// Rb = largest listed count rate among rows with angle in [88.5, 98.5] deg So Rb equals 39.58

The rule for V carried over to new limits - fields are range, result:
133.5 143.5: 36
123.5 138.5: 37.1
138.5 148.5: 36.1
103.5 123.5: 39.5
